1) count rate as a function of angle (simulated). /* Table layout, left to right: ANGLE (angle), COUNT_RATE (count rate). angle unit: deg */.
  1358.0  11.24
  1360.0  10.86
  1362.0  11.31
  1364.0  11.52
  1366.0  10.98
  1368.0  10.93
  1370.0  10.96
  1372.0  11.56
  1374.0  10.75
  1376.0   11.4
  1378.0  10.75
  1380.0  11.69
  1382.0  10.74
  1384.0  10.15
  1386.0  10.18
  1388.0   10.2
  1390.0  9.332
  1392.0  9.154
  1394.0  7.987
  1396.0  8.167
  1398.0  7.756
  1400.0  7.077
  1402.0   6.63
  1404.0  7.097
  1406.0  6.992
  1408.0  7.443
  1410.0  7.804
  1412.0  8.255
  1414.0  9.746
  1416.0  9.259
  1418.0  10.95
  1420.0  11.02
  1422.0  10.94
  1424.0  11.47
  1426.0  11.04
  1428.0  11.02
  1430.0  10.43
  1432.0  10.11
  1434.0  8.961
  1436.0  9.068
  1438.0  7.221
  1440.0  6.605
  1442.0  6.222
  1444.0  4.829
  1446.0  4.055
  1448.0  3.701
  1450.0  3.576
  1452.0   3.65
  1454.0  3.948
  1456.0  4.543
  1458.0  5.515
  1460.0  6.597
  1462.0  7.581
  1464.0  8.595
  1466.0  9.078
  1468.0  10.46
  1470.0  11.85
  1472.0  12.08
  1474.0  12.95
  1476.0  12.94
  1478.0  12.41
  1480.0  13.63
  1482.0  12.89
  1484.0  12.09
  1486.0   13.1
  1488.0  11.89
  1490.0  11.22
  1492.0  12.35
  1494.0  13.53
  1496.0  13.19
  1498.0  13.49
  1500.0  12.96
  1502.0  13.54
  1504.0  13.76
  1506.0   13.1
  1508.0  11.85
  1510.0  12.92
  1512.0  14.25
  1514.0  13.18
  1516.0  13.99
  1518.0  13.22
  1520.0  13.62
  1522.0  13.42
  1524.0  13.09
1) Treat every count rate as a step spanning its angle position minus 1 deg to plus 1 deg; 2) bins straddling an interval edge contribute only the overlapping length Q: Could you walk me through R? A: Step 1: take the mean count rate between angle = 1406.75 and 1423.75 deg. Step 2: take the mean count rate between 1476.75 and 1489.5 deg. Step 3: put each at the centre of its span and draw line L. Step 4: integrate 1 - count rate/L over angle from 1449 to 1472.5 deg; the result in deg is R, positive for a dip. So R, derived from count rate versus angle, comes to 9.07 deg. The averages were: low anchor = 9.48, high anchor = 12.6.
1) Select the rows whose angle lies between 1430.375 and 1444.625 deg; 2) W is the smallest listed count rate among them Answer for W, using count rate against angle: 4.829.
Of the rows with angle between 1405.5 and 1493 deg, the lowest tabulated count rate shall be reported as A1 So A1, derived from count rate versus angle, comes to 3.576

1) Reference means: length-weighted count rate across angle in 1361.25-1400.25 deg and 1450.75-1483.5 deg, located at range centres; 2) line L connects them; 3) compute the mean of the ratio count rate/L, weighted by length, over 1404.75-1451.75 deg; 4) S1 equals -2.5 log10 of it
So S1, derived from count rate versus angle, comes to 0.18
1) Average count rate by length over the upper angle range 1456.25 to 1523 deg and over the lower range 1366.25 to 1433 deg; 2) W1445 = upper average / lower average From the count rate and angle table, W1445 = 1.2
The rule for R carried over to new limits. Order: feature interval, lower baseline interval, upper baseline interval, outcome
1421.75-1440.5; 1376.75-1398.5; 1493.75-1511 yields 2.2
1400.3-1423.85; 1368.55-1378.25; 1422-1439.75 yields 3.3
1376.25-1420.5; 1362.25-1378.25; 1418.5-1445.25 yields 5.2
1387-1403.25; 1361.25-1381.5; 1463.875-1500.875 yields 4.5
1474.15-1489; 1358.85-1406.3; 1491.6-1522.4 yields -0.2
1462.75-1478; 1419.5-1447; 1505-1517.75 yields -0.4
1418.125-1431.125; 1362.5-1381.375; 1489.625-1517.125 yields 1.1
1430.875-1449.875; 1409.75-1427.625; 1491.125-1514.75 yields 7.4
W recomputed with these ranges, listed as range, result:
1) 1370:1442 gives 6.222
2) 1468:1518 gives 10.46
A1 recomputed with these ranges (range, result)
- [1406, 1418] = 6.992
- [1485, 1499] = 11.22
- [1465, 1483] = 9.078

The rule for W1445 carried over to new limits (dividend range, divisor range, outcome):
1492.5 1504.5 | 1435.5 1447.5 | 2.19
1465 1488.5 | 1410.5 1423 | 1.22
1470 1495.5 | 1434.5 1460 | 2.34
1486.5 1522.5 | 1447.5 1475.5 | 1.72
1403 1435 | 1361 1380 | 0.85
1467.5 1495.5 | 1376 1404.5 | 1.35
